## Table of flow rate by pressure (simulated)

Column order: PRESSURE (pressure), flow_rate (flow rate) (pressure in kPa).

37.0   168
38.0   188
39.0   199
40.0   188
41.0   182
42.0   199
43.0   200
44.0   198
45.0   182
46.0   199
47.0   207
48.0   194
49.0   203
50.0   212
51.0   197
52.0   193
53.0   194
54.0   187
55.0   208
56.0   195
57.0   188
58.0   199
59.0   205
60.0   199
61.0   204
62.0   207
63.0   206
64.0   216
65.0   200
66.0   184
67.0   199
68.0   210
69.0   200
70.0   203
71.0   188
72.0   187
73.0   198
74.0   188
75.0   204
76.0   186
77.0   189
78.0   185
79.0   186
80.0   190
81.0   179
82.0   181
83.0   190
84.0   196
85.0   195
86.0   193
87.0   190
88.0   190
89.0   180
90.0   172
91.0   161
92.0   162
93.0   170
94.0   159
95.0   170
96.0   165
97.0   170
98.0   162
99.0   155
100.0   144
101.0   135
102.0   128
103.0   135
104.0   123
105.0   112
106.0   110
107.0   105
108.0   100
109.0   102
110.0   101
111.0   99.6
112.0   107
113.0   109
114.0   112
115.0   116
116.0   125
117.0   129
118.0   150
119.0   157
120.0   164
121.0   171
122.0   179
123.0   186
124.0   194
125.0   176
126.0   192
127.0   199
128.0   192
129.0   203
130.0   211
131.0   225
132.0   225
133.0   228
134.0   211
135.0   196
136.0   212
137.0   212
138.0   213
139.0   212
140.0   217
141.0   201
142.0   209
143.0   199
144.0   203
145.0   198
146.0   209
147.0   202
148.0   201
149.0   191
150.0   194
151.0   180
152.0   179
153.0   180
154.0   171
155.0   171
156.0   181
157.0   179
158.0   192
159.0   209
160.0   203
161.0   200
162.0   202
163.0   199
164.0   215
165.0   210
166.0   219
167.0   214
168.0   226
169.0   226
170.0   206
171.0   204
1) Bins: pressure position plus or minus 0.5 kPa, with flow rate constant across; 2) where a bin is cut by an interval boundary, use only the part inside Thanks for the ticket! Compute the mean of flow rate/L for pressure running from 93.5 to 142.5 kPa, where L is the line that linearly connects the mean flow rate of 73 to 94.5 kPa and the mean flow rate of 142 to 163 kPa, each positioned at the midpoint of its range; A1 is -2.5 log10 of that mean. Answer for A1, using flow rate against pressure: 0.15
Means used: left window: 183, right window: 193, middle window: 163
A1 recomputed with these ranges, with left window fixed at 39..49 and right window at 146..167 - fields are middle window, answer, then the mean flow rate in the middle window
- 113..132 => 0.14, 171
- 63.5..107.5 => 0.12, 174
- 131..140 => -0.10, 214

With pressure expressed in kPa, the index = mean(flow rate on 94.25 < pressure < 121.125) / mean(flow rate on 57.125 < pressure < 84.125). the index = 0.67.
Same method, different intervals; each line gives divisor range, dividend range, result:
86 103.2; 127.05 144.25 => 1.29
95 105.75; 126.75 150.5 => 1.44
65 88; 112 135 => 0.91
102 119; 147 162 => 1.62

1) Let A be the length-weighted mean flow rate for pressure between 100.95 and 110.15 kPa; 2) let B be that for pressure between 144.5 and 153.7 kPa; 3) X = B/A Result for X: 1.68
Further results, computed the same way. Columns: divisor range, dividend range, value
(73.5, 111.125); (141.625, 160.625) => 1.20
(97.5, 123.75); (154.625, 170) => 1.54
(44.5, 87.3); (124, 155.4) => 1.02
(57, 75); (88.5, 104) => 0.79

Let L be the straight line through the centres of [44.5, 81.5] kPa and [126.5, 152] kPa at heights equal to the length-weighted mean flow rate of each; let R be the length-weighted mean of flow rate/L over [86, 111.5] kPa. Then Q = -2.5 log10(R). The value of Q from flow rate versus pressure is 0.35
